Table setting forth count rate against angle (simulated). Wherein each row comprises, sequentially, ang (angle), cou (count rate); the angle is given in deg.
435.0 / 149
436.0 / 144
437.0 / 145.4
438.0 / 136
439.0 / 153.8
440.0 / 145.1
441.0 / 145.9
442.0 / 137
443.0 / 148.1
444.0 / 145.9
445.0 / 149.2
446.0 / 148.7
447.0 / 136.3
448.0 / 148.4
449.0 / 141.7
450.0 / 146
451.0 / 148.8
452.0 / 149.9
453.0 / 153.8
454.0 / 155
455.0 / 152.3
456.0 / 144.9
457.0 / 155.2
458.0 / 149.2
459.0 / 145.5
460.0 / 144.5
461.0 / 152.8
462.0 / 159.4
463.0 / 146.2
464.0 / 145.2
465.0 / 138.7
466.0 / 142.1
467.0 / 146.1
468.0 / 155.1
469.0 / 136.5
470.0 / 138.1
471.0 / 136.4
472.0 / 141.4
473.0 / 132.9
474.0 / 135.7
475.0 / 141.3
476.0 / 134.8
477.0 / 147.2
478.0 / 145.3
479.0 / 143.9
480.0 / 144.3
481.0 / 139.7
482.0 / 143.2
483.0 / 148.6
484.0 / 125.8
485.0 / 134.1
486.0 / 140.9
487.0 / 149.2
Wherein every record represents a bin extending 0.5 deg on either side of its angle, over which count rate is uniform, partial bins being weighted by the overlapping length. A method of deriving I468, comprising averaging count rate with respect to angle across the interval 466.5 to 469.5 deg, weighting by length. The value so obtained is 146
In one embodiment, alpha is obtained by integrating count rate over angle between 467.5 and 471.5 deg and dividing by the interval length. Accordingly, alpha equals 142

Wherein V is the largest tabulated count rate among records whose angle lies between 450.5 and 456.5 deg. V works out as 155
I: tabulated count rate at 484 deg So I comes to 125.8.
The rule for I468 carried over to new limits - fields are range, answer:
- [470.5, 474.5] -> 137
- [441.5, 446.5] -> 146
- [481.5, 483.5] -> 146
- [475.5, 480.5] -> 143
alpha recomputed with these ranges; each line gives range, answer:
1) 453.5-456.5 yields 151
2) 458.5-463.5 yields 150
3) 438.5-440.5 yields 149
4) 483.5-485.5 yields 130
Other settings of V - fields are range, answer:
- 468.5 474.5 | 141.4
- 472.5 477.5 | 147.2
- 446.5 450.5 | 148.4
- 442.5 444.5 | 148.1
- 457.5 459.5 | 149.2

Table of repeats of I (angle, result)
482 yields 143.2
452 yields 149.9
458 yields 149.2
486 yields 140.9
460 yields 144.5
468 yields 155.1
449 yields 141.7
